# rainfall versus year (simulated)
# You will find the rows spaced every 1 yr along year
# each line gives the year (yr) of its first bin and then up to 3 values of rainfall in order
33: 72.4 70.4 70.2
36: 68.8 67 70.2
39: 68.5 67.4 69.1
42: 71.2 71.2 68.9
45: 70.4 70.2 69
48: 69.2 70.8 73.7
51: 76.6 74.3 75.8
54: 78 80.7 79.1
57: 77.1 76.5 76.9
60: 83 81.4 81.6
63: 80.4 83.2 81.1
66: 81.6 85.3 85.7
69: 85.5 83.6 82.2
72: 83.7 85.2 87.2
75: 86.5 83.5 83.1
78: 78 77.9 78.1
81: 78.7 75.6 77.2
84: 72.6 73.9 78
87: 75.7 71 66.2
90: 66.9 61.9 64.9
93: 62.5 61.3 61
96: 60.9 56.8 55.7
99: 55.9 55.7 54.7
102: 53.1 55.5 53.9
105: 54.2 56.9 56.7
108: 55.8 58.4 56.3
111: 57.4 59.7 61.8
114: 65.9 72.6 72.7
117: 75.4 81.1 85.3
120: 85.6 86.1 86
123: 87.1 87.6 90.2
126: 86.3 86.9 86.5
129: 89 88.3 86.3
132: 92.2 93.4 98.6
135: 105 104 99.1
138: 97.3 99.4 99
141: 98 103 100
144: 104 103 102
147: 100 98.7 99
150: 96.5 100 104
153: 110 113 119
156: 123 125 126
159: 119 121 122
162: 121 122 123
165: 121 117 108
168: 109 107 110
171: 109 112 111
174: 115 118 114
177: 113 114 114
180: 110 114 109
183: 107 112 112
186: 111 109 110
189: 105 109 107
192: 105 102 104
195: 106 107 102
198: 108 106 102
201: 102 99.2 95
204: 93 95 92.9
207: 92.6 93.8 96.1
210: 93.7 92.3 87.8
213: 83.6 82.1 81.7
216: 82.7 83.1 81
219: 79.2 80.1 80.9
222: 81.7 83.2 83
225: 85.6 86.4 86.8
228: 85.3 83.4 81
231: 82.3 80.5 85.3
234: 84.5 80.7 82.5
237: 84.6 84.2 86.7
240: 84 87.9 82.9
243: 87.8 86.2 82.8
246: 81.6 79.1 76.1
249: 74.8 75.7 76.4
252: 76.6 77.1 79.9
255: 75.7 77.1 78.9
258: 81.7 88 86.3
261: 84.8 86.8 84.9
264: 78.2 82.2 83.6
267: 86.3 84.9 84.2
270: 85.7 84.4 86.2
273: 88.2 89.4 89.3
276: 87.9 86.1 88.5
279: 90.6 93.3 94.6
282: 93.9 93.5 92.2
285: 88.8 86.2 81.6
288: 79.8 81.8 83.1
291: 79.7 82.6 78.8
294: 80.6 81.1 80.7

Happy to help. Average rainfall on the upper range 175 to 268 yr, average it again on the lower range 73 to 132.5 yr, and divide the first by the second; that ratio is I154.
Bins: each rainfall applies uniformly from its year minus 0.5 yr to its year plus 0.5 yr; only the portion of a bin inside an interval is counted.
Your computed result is 1.27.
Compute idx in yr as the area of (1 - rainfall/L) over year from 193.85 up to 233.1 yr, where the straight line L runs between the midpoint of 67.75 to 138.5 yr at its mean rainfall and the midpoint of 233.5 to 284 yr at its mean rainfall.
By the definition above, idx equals -4.14 yr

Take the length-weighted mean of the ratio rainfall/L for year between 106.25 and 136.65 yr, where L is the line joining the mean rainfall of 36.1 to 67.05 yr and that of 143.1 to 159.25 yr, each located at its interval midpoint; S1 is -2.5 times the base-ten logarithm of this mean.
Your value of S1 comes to 0.23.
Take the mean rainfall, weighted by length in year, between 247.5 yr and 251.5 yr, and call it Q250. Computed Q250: 75.8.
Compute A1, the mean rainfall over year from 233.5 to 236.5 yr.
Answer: 82.6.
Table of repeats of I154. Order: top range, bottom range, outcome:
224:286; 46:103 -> 1.14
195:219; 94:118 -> 1.56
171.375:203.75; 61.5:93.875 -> 1.39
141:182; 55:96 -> 1.44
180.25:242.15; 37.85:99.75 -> 1.25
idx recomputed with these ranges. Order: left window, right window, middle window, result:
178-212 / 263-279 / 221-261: 4.6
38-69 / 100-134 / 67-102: 1.1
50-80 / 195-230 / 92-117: 7.2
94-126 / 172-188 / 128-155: -3.9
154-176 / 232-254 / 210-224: 1.5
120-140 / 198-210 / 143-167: -4.7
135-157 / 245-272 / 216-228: 0.8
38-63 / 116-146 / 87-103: 4.4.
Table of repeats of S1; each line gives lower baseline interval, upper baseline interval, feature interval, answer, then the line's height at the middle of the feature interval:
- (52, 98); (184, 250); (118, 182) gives -0.23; 84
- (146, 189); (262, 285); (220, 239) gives 0.17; 97.9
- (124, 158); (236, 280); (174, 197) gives -0.17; 93.8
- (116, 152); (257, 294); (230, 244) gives 0.05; 88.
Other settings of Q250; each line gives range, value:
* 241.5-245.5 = 84.9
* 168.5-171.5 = 109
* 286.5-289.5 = 81.1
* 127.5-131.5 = 87.5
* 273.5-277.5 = 88.2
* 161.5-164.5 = 122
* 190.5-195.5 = 105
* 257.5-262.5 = 85.5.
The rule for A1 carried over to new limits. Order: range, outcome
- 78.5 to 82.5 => 77.6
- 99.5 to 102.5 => 54.5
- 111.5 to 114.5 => 62.5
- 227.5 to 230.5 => 83.2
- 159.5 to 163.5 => 122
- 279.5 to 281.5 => 93.9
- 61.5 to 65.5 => 81.6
